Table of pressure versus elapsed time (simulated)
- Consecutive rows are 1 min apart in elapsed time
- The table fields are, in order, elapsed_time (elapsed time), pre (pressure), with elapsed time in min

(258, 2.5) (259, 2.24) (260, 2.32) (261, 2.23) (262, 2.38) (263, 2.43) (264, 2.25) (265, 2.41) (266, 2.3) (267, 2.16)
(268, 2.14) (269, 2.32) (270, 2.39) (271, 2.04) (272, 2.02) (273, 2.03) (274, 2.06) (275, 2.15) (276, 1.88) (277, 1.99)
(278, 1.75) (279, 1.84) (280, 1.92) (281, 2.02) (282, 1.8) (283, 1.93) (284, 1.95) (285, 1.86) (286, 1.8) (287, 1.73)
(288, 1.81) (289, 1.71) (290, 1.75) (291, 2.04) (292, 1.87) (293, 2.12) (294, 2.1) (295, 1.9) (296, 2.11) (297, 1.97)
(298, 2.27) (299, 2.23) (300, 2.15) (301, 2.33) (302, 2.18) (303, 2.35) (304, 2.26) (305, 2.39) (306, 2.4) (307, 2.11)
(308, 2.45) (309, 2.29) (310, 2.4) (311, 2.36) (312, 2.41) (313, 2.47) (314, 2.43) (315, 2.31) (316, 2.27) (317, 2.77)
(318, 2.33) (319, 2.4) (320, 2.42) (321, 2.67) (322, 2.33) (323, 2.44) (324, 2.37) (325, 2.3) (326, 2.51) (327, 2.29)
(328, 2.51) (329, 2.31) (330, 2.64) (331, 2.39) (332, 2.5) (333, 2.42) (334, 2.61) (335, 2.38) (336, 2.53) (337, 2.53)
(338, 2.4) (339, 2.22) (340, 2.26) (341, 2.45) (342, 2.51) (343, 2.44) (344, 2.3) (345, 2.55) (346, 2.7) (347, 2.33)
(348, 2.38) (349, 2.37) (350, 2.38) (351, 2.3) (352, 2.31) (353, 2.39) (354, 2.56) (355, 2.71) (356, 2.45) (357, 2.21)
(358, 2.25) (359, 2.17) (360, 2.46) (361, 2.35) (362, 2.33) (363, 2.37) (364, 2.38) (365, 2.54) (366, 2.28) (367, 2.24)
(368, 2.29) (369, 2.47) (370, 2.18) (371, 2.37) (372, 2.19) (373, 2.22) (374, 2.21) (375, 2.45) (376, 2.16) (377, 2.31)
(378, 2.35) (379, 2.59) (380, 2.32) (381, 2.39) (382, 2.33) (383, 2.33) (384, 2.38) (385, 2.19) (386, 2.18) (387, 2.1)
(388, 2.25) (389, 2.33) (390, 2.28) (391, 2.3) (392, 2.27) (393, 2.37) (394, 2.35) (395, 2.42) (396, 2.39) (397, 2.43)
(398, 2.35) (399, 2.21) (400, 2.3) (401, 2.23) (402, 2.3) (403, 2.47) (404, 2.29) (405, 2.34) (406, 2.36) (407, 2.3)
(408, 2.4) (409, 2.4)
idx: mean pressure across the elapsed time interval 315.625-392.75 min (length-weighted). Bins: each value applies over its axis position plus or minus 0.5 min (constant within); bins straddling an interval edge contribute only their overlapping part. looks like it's 2.38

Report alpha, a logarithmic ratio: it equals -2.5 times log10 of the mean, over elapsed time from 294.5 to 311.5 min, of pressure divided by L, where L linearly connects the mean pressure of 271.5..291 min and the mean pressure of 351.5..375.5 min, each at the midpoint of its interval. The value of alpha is -0.11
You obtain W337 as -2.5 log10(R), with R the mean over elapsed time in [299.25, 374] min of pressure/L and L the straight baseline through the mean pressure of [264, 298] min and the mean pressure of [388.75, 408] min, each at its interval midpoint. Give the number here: -0.11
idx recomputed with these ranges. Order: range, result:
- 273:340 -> 2.22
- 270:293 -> 1.92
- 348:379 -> 2.35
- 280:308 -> 2.05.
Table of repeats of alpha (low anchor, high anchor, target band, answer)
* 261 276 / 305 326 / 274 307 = 0.14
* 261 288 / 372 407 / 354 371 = -0.05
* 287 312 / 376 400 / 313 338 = -0.12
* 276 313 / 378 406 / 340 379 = -0.06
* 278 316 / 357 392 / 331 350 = -0.10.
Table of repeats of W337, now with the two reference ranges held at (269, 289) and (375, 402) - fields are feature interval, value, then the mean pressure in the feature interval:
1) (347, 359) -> -0.09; 2.38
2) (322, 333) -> -0.15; 2.42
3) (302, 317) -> -0.15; 2.36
